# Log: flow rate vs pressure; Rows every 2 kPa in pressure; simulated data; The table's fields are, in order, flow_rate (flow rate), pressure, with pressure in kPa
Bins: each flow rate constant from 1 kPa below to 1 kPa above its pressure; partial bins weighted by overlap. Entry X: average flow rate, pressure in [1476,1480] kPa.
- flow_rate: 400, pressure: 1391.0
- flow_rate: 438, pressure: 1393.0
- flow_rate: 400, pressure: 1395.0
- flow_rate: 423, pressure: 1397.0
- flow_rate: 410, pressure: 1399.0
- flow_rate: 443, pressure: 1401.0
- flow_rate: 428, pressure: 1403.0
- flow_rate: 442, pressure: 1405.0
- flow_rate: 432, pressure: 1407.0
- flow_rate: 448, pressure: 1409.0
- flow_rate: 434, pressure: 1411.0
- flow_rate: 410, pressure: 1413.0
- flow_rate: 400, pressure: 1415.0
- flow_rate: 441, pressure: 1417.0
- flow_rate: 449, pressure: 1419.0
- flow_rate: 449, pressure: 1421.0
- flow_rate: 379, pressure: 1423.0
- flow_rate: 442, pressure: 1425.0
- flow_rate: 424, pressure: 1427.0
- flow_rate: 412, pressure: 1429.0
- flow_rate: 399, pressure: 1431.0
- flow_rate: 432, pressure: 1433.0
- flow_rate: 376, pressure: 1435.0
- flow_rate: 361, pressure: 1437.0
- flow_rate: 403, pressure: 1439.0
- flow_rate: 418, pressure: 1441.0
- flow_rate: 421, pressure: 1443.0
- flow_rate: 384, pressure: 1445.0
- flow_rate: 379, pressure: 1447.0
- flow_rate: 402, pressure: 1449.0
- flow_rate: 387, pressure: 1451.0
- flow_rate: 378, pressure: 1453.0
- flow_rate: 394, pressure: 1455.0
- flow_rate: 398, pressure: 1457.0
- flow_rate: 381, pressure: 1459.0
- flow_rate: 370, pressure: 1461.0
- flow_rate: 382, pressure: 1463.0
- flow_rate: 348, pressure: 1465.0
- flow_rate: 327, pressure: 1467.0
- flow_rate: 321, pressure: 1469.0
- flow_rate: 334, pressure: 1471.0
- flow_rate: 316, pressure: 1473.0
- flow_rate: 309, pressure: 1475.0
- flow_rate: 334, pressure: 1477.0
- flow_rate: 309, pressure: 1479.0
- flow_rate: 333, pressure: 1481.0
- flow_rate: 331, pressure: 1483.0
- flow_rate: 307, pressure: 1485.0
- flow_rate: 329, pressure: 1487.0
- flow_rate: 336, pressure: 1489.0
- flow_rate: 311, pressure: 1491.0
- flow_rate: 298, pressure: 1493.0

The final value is 322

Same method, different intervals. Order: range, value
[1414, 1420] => 430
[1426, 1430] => 418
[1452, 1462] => 384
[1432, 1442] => 398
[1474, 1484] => 323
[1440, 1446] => 408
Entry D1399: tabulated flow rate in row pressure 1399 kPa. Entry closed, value 410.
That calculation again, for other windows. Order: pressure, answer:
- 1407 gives 432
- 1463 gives 382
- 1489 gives 336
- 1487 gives 329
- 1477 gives 334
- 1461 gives 370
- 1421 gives 449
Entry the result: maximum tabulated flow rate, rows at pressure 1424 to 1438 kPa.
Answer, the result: 442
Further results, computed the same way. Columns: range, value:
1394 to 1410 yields 448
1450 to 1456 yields 394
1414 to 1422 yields 449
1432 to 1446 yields 432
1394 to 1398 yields 423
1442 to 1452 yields 421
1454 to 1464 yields 398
